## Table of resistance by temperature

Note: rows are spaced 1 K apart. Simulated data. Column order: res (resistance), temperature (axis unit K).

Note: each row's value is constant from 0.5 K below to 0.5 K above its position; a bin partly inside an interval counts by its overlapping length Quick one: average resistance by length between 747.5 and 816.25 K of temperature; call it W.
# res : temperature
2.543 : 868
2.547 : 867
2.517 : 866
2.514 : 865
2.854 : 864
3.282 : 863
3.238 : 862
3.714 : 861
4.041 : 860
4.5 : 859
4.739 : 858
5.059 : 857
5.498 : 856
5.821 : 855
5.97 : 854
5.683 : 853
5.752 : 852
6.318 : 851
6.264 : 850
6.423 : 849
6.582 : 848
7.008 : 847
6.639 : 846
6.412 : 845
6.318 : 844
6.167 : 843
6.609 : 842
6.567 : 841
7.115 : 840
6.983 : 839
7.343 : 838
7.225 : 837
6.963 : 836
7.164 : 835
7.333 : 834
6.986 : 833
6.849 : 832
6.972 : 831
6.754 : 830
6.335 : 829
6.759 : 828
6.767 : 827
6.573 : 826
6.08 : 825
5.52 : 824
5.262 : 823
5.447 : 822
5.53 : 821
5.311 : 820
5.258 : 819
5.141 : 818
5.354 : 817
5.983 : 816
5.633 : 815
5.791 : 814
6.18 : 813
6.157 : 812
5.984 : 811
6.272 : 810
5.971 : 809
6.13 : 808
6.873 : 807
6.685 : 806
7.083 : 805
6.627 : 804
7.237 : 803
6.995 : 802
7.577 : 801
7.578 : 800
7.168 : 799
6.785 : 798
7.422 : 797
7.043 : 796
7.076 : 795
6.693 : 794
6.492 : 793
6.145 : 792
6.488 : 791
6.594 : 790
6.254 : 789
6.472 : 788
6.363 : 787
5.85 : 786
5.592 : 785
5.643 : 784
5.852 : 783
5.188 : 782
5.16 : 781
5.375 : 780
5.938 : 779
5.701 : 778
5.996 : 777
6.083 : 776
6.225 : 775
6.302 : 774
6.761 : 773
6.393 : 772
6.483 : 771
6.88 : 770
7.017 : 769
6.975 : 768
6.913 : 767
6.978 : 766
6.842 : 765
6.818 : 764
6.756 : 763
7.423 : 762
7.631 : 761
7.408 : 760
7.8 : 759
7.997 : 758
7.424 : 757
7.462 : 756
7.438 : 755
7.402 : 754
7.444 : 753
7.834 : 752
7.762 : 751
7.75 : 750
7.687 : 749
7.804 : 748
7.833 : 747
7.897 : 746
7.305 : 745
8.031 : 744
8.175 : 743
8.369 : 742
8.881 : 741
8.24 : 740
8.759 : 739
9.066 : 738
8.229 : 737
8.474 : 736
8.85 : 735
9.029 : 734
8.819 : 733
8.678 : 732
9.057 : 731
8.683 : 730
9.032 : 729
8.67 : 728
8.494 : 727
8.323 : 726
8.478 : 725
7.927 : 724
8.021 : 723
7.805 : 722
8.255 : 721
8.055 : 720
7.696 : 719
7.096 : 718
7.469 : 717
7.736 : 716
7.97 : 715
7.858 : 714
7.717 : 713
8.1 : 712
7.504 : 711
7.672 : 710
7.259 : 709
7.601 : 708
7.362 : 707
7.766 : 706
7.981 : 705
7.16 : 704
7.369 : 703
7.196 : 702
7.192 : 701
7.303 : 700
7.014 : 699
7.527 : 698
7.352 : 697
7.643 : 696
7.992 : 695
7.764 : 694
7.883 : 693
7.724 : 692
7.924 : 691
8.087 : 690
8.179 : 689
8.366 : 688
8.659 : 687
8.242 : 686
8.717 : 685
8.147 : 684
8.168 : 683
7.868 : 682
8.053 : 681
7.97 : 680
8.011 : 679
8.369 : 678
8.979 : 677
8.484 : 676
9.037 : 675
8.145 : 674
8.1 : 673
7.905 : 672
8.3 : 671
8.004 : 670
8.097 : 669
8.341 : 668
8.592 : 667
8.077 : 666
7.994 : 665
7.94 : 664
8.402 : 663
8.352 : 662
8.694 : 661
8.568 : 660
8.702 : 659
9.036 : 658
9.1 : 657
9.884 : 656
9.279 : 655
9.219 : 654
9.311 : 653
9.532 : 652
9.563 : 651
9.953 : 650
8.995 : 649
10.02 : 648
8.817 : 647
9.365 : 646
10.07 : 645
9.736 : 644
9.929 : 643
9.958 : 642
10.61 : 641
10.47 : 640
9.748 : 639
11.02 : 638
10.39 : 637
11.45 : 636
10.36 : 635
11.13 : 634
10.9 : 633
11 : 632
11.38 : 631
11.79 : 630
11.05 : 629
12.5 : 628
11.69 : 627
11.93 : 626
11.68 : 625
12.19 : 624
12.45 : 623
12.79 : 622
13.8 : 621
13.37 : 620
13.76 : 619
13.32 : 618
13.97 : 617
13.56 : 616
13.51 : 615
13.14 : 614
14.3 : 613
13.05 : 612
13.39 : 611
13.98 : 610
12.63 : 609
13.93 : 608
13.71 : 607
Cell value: 6.69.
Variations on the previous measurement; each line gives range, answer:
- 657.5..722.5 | 7.98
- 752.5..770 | 7.27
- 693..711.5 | 7.49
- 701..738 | 8.04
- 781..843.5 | 6.41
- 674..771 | 7.89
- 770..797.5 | 6.22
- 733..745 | 8.51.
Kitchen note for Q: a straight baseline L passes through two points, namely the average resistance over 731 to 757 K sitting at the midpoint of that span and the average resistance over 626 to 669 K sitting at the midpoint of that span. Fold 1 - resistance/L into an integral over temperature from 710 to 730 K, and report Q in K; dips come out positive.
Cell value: 1.2 K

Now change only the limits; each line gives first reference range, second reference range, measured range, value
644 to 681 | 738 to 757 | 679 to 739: 2.0 K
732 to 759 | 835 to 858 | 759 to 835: 8.3 K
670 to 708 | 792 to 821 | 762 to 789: 2.2 K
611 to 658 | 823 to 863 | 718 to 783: 6.6 K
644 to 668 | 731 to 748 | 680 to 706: 2.8 K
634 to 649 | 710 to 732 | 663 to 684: 2.5 K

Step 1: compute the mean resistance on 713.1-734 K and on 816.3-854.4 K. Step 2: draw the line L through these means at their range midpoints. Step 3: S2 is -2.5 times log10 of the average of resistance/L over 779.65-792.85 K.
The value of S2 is 0.204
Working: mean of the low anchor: 8.22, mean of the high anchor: 6.36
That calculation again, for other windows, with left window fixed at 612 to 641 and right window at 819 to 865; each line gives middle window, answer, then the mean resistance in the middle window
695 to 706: 0.32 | 7.42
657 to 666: 0.29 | 8.48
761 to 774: 0.17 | 6.86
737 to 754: 0.08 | 8.04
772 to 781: 0.28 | 6.02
